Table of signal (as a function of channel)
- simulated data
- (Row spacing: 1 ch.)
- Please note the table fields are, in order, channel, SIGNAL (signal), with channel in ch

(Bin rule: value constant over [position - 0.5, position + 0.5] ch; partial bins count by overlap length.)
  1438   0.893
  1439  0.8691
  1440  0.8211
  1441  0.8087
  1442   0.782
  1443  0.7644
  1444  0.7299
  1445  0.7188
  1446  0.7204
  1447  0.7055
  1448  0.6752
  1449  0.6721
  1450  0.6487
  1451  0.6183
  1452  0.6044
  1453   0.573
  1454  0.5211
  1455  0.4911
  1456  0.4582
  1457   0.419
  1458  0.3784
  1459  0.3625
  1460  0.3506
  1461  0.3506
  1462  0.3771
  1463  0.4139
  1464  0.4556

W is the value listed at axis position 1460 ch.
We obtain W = 0.3506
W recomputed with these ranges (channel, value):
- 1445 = 0.7188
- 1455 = 0.4911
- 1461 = 0.3506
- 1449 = 0.6721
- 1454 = 0.5211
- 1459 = 0.3625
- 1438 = 0.893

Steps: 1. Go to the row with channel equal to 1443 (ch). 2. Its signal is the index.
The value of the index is 0.7644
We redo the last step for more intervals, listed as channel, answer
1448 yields 0.6752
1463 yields 0.4139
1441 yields 0.8087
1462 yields 0.3771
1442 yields 0.782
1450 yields 0.6487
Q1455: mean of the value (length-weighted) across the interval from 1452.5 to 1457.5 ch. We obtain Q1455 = 0.492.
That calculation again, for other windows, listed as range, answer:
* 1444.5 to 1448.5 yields 0.705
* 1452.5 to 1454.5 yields 0.547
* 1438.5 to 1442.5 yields 0.82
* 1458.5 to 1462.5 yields 0.36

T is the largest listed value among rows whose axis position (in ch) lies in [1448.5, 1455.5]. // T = 0.6721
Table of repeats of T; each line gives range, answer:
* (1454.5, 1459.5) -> 0.4911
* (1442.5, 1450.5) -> 0.7644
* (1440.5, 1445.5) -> 0.8087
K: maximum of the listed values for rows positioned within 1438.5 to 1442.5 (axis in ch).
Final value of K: 0.8691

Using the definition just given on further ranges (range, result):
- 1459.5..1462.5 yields 0.3771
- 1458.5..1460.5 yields 0.3625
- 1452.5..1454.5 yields 0.573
